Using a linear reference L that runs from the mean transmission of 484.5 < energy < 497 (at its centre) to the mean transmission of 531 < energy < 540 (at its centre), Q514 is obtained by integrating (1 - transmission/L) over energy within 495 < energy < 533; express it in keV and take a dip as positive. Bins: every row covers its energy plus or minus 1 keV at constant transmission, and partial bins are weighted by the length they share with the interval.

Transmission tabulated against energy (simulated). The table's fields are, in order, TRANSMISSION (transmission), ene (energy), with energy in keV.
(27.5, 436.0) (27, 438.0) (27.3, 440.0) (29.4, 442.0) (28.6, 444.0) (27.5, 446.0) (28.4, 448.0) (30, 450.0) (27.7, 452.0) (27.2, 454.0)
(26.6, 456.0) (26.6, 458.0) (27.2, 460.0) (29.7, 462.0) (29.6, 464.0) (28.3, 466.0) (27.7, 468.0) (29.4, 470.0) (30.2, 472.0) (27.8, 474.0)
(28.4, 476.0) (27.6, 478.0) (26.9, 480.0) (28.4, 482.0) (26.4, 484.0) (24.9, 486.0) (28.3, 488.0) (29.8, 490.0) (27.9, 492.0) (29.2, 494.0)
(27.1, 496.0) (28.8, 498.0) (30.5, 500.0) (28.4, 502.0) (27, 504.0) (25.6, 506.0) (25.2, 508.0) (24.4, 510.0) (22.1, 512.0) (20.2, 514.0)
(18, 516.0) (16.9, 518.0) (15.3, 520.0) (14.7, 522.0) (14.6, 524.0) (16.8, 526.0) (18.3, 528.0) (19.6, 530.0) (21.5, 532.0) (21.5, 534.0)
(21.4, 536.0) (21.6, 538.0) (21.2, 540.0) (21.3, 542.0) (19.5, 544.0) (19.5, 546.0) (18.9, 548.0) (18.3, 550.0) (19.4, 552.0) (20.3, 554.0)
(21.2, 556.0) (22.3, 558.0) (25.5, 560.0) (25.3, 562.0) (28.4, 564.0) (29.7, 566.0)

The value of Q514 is 4.41 keV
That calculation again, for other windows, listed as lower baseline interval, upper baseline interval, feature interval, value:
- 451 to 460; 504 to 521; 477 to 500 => -4.1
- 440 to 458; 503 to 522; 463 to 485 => -2.5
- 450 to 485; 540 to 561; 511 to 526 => 3.9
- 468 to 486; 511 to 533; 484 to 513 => -4.9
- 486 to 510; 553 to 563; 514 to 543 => 7.3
